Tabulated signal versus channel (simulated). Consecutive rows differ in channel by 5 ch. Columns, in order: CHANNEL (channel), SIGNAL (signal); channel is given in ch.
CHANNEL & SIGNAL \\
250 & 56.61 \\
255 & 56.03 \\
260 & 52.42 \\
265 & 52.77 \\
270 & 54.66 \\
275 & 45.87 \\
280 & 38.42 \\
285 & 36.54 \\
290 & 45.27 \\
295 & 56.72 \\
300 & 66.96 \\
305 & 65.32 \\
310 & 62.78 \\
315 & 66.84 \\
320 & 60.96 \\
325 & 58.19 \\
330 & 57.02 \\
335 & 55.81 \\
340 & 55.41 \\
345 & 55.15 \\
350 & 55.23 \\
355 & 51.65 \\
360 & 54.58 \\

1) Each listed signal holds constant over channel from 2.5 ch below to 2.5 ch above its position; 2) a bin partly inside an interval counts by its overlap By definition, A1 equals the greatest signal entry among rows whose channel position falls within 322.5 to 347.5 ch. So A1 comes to 58.19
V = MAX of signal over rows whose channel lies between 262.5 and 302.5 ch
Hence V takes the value 66.96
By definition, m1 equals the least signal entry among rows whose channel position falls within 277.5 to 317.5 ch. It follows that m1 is 36.54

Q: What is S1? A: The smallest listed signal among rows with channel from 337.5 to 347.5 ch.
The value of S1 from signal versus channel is 55.15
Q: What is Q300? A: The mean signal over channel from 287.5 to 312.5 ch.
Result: 59.4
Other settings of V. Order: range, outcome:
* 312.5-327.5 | 66.84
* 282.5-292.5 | 45.27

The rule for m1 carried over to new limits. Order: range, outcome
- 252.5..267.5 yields 52.42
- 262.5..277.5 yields 45.87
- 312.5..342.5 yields 55.41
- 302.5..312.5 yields 62.78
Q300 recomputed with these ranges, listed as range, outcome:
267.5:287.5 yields 43.9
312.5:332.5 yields 60.8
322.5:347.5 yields 56.3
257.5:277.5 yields 51.4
